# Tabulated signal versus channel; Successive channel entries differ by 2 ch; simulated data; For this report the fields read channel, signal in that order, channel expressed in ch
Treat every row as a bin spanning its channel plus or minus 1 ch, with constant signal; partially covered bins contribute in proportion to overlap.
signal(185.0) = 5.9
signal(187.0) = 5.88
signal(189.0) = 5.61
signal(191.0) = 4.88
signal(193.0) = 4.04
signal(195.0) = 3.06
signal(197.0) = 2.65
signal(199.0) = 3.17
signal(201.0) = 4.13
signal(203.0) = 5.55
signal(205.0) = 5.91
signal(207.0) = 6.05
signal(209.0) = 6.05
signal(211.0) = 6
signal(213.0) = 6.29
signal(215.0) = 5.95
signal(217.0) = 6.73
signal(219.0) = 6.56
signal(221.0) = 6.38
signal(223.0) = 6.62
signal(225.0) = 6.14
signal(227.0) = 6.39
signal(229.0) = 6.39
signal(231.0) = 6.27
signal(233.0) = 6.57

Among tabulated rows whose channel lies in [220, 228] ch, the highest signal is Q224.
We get 6.62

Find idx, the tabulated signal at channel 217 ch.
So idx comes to 6.73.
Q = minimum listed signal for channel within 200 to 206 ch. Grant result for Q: 4.13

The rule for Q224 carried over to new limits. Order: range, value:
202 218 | 6.73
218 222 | 6.56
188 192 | 5.61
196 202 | 4.13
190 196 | 4.88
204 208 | 6.05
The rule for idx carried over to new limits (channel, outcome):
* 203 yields 5.55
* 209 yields 6.05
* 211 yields 6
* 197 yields 2.65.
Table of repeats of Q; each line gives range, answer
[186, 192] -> 4.88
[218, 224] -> 6.38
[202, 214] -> 5.55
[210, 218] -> 5.95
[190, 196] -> 3.06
